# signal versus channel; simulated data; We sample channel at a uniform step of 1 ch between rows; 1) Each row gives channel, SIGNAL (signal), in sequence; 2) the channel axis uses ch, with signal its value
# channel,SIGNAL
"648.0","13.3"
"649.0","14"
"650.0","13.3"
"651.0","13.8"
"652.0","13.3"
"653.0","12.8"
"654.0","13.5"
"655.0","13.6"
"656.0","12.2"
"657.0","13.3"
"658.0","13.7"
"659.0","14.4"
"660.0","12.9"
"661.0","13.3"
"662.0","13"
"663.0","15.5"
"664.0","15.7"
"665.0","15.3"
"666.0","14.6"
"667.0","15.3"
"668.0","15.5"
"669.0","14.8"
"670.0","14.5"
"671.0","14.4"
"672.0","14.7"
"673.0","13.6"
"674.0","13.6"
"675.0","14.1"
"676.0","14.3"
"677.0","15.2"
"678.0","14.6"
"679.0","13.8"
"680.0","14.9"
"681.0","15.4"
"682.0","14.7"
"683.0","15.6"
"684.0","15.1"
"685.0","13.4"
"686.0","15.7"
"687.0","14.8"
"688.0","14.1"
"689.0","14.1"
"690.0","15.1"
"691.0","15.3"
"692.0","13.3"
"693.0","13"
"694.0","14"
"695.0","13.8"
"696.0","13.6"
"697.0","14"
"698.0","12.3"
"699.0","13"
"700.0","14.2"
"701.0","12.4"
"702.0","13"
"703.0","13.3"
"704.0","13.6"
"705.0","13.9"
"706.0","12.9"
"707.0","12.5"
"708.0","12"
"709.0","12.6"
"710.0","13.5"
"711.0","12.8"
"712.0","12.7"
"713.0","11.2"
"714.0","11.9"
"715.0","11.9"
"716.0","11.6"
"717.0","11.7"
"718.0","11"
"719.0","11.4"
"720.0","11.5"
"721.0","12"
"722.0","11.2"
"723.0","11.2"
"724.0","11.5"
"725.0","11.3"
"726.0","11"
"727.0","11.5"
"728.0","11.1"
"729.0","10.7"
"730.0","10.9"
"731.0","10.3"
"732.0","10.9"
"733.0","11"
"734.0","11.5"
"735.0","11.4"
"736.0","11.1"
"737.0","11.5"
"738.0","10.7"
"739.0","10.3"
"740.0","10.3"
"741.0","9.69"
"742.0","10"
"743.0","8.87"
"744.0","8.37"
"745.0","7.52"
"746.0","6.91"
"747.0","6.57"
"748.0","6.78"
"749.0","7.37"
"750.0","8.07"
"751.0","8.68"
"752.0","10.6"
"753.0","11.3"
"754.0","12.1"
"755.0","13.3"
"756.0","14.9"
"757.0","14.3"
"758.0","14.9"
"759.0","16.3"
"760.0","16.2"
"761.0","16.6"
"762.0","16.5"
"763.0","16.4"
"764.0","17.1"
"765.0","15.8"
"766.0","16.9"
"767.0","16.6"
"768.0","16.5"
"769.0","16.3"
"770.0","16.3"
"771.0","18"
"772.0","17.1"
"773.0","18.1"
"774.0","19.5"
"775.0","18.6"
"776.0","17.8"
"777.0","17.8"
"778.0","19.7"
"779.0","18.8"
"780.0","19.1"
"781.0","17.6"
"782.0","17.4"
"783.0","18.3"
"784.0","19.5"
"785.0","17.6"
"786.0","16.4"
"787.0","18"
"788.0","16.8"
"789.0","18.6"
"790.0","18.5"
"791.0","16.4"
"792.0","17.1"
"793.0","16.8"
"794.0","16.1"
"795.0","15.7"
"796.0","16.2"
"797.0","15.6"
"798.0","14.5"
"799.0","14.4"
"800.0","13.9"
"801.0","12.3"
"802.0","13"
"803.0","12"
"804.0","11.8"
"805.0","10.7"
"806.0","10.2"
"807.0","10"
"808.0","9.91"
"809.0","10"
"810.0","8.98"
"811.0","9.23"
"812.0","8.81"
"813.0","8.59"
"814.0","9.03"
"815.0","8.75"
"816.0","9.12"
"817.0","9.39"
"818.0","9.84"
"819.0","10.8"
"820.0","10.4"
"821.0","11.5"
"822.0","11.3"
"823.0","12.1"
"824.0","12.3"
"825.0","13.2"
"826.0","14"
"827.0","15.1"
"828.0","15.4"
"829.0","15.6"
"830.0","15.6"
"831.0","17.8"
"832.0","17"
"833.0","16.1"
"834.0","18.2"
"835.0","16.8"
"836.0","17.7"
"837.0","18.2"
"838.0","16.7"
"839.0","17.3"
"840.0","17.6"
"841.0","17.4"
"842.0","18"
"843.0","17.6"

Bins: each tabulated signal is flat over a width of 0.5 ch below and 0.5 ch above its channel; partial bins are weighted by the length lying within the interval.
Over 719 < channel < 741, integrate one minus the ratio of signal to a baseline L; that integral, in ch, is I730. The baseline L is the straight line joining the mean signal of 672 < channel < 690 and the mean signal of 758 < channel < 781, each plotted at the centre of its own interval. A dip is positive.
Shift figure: 6.85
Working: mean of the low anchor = 14.5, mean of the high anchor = 17.3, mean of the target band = 11.1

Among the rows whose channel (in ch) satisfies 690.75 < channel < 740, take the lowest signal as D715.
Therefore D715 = 10.3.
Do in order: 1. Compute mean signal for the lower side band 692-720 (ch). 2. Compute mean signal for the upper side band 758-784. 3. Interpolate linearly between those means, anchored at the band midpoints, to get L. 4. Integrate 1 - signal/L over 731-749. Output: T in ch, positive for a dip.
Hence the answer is 6.6 ch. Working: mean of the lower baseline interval 12.7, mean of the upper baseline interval 17.4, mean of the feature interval 9.57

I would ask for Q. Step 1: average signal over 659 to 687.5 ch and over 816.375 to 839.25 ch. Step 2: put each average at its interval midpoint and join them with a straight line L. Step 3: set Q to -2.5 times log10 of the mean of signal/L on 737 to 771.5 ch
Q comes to 0.16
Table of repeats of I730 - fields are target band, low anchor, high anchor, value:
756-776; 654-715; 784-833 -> -4.7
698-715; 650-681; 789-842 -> 1.5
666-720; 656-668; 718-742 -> -3.6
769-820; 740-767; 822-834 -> -4.1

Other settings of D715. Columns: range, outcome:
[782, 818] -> 8.59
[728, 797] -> 6.57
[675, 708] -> 12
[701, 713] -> 11.2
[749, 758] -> 7.37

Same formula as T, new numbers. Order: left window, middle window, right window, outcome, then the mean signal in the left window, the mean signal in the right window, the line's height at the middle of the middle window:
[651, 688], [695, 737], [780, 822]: 5.9 ch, 14.3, 13.5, 14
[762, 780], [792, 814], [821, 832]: 4.7 ch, 17.5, 14.2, 15.6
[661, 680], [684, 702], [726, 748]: -1.2 ch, 14.6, 10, 13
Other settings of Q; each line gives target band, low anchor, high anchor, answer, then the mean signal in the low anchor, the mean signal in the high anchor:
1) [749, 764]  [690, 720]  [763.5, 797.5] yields 0.19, 12.9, 17.4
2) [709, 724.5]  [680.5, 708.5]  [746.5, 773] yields 0.17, 13.9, 14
